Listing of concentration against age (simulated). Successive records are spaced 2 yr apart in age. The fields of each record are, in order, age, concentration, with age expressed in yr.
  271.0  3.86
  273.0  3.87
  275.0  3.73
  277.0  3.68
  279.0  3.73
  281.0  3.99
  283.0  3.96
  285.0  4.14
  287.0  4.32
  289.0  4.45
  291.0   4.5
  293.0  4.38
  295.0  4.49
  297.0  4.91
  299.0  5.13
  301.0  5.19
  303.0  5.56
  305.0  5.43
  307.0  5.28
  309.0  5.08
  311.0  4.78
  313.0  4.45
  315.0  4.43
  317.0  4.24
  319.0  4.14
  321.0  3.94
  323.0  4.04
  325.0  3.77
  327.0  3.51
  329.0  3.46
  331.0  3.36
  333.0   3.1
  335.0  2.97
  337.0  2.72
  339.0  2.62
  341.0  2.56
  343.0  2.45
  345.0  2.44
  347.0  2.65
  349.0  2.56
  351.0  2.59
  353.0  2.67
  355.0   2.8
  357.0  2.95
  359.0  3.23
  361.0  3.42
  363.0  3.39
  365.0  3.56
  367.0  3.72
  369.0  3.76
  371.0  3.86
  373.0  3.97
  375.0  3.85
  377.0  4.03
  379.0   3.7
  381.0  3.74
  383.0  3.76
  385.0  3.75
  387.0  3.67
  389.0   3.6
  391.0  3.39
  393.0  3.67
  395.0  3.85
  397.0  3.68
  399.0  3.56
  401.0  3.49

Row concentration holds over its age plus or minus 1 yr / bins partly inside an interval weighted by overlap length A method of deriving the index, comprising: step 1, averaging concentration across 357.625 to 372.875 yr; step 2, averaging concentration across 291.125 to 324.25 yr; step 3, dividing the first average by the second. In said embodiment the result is 0.76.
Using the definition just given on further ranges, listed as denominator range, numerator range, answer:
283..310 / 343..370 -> 0.63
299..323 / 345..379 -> 0.69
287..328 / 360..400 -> 0.81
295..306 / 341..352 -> 0.49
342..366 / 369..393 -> 1.30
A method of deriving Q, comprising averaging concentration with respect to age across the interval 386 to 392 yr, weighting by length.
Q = 3.55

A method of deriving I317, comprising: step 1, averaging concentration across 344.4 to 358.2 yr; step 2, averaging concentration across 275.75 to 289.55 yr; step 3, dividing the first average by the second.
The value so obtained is 0.7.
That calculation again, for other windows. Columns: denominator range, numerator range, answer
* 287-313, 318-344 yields 0.67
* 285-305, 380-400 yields 0.77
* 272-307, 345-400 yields 0.77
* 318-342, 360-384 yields 1.11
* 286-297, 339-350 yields 0.57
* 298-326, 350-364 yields 0.64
